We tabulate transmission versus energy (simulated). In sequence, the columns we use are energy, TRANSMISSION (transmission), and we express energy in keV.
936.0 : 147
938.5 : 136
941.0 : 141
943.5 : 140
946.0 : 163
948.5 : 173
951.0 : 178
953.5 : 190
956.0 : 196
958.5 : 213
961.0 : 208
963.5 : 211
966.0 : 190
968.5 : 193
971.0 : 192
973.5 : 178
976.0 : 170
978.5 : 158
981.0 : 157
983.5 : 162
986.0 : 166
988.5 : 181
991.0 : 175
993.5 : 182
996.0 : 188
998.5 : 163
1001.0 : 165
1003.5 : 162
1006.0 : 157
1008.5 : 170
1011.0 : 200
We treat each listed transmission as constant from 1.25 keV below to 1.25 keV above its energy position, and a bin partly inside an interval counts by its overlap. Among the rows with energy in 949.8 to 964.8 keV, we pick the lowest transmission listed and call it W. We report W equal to 178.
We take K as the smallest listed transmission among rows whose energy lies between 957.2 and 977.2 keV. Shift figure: 170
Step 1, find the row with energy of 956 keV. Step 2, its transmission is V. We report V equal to 196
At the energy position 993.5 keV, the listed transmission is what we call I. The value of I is 182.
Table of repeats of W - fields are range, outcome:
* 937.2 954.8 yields 136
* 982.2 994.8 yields 162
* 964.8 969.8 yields 190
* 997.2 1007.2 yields 157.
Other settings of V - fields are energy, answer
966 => 190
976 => 170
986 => 166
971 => 192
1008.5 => 170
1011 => 200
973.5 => 178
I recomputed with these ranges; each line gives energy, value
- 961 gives 208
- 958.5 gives 213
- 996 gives 188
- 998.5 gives 163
